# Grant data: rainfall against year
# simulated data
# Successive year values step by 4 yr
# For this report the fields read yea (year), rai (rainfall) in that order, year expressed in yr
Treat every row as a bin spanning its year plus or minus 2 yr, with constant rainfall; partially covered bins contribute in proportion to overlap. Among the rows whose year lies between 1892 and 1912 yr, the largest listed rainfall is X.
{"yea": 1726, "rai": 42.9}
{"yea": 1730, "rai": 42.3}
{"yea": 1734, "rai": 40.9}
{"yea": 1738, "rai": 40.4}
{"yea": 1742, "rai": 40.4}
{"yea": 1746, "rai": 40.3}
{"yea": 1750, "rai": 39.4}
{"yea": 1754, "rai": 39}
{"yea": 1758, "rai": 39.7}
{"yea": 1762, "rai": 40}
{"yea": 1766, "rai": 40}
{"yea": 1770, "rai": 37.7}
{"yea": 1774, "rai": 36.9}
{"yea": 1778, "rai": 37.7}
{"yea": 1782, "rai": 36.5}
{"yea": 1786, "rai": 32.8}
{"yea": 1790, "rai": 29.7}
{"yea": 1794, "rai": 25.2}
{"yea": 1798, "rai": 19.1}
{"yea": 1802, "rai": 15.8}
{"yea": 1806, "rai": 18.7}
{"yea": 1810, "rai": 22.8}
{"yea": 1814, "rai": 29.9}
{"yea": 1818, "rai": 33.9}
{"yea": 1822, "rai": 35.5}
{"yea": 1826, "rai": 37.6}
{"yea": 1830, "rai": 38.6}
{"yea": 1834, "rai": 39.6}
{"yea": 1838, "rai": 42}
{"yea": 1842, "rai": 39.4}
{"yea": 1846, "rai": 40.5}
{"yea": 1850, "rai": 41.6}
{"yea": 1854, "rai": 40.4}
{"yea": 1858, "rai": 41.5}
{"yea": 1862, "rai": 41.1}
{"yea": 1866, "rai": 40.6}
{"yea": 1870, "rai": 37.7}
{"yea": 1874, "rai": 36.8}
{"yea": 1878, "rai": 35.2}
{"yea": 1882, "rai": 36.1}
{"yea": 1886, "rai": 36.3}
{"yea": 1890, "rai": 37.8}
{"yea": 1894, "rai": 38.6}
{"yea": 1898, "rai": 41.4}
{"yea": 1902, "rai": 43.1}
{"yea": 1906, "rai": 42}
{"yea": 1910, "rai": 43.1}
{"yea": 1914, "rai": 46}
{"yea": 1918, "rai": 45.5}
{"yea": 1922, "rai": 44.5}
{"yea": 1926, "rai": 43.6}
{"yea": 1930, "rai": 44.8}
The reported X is 43.1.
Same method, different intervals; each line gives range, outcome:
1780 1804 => 36.5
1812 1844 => 42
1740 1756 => 40.4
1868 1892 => 37.8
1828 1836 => 39.6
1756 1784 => 40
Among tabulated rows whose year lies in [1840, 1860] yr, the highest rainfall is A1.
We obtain 41.6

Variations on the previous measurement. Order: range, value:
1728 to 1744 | 42.3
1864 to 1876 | 40.6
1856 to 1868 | 41.5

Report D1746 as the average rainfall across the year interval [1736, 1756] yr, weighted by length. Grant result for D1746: 39.9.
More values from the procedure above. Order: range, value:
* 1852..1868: 40.9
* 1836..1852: 40.9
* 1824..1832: 38.1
